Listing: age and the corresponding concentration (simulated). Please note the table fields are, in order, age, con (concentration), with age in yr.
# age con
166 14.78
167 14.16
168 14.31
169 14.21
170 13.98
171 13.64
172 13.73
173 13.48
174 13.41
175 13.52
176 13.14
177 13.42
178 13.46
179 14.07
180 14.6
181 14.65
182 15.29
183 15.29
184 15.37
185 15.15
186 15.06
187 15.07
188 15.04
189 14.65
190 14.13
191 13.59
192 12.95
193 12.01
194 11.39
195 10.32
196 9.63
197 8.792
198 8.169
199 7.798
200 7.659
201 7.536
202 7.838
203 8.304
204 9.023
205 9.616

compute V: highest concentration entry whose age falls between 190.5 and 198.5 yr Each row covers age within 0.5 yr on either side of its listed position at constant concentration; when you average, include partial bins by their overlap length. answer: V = 13.59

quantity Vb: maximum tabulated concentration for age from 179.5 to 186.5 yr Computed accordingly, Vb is 15.37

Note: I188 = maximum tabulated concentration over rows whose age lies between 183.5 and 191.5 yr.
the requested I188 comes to 15.37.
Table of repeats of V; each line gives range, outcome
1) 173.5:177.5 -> 13.52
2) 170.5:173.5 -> 13.73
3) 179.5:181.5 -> 14.65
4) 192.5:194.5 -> 12.01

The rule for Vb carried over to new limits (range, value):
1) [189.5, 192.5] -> 14.13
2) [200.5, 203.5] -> 8.304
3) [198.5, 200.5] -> 7.798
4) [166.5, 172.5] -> 14.31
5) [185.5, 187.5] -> 15.07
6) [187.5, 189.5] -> 15.04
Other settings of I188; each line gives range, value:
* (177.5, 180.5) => 14.6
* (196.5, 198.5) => 8.792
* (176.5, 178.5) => 13.46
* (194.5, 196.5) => 10.32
